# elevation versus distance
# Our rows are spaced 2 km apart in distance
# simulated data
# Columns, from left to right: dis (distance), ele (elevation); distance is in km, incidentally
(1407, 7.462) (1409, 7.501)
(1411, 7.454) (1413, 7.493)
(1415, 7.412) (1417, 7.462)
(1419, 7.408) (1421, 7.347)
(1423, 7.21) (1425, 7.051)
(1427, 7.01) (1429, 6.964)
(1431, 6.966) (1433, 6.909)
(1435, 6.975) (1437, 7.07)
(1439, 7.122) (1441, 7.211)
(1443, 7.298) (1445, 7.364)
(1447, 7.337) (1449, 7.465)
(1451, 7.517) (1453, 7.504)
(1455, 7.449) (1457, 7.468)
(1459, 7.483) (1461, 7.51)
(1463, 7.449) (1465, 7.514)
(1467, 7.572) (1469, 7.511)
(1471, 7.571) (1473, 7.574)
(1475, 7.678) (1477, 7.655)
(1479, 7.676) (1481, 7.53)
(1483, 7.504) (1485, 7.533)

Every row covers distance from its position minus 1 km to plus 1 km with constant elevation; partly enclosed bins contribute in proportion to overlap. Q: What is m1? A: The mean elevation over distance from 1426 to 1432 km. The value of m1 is 6.98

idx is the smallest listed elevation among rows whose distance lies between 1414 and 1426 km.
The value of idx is 7.051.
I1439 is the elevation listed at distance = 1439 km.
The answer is 7.122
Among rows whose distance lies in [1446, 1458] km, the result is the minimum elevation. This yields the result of 7.337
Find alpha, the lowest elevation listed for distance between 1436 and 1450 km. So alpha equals 7.07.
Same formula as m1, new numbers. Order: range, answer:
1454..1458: 7.46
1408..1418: 7.46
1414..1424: 7.37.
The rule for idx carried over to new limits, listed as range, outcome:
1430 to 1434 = 6.909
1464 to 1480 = 7.511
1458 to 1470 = 7.449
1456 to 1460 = 7.468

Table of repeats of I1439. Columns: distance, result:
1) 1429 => 6.964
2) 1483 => 7.504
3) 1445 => 7.364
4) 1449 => 7.465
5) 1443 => 7.298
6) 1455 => 7.449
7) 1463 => 7.449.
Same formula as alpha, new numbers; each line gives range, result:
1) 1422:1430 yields 6.964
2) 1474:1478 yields 7.655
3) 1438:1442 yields 7.122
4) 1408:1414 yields 7.454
